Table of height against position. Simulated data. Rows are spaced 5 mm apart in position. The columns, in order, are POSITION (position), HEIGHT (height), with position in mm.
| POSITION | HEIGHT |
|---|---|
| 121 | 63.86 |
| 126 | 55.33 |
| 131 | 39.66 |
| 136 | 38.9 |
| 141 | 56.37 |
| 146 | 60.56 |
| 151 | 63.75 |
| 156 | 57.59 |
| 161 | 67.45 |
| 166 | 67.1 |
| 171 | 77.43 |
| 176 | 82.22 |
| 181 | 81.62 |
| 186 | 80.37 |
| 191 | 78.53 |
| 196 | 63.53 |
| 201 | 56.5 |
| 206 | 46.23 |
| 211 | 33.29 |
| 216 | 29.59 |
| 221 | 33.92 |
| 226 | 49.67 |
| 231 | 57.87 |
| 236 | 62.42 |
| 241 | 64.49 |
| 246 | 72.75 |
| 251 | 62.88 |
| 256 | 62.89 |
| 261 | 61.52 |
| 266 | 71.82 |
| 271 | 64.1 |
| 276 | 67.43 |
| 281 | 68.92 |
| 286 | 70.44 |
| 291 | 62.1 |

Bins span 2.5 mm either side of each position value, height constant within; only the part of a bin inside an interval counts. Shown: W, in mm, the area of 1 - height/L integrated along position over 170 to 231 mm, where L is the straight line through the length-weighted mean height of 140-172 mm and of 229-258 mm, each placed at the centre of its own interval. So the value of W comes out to 4.9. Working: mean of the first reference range 64.1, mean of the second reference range 64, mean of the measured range 58.9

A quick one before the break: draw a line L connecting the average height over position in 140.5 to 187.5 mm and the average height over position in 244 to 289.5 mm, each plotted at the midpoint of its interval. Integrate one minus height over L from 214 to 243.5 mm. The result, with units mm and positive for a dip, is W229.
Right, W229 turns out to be 7.8 mm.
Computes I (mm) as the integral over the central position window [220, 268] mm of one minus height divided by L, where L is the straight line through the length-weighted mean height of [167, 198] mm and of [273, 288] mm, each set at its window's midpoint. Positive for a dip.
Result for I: 7.3 mm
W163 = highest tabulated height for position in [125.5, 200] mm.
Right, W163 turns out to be 82.22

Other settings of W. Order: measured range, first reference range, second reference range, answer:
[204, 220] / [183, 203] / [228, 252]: 7.55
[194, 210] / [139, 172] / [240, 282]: 2.91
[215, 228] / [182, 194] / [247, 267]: 6.10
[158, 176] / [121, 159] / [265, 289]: -4.75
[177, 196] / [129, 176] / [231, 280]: -5.00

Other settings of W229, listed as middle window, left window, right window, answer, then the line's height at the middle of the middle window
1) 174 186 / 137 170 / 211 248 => -4.8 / 58.1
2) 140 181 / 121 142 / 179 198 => -3.2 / 62.8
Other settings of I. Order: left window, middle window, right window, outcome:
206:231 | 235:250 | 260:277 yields -4.0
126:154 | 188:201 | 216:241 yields -4.5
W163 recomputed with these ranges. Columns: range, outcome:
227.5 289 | 72.75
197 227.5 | 56.5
